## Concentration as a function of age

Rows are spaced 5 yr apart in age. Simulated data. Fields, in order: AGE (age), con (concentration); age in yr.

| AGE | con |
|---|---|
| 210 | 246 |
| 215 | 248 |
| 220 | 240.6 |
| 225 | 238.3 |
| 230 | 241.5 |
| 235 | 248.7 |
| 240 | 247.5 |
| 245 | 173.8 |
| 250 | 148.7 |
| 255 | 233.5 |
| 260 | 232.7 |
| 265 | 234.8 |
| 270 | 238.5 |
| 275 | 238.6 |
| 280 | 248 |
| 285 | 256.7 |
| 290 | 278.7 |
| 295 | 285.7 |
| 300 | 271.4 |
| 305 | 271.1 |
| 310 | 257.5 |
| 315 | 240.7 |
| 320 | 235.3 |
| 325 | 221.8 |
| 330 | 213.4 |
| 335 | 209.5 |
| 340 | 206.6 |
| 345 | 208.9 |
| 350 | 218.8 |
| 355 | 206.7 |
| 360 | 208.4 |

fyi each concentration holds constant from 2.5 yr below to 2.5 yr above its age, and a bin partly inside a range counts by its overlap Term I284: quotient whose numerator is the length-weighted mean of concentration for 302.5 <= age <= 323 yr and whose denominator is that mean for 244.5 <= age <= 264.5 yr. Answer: 1.23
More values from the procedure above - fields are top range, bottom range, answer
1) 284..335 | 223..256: 1.15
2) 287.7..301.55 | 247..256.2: 1.52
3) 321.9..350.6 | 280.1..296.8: 0.79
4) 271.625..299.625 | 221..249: 1.16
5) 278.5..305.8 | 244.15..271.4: 1.27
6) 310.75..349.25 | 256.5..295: 0.89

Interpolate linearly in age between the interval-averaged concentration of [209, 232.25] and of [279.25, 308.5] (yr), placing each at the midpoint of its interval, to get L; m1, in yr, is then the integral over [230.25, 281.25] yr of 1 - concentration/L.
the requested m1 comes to 6.2 yr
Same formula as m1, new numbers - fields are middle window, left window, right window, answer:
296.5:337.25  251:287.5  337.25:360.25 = -3.8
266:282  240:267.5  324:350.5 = -2.4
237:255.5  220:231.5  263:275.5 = 3.1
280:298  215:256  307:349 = -3.7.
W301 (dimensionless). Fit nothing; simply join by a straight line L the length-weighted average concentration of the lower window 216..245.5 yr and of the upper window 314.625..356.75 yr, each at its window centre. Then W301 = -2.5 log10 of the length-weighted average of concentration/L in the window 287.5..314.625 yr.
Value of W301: -0.21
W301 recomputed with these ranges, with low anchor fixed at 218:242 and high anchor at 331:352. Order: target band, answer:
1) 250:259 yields 0.13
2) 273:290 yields -0.11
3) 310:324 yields -0.10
